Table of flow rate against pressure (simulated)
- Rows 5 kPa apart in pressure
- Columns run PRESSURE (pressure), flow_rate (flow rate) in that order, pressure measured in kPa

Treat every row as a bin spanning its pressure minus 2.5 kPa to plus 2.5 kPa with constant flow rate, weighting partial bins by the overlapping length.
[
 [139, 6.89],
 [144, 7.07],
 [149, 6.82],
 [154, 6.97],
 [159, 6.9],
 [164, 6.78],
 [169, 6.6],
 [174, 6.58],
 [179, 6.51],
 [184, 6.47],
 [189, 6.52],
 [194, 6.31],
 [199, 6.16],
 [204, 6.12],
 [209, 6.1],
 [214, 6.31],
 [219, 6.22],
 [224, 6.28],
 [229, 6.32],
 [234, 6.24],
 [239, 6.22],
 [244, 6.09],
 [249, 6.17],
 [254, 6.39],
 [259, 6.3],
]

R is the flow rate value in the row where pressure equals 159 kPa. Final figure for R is 6.9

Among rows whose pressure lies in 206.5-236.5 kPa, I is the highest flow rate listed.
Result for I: 6.32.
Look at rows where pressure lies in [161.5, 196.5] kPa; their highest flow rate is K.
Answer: 6.78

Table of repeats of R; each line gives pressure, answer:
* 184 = 6.47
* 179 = 6.51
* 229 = 6.32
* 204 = 6.12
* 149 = 6.82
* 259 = 6.3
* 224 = 6.28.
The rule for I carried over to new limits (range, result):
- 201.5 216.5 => 6.31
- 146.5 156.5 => 6.97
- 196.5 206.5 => 6.16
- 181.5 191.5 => 6.52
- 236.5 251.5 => 6.22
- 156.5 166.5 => 6.9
